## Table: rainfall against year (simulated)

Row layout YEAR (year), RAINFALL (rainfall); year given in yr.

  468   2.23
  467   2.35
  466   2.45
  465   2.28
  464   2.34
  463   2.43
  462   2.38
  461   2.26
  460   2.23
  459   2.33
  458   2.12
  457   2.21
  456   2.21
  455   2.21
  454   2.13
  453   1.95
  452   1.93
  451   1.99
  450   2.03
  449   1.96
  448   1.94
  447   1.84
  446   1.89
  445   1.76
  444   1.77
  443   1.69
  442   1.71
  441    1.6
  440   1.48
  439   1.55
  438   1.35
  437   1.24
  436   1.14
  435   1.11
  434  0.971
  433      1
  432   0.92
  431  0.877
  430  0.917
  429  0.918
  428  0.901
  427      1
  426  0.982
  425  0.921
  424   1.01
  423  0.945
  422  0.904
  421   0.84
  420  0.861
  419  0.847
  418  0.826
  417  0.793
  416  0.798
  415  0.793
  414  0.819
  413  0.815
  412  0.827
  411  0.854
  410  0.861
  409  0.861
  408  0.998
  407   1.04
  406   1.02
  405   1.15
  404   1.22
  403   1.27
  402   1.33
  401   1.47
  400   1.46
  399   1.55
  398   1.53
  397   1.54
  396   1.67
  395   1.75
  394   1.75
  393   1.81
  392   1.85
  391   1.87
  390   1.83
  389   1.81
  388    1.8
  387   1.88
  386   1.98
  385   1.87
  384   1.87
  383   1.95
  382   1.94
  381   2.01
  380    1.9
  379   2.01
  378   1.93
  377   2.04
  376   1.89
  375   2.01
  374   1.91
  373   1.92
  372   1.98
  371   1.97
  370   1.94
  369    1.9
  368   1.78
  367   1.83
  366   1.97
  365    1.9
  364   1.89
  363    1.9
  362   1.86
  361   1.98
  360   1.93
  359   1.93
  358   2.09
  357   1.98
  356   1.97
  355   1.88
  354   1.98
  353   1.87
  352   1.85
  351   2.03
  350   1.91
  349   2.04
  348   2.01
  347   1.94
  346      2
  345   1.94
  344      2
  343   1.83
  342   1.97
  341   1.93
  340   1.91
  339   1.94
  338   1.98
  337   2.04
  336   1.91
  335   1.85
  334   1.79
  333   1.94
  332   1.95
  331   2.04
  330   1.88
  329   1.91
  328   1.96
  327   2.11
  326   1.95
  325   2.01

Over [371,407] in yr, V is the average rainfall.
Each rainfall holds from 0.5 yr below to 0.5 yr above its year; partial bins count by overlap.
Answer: 1.73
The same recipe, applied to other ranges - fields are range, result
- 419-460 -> 1.48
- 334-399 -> 1.9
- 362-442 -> 1.43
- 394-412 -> 1.27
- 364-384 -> 1.93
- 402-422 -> 0.93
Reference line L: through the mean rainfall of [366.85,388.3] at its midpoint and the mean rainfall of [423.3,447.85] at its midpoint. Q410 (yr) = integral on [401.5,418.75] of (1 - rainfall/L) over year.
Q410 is 6.8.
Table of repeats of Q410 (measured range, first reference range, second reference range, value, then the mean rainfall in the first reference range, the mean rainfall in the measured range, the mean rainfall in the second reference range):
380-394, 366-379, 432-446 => -0.5 yr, 1.93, 1.88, 1.41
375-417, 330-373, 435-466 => 9.4 yr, 1.94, 1.5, 1.93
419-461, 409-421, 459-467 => 4.0 yr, 0.829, 1.5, 2.34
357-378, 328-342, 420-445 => -3.2 yr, 1.93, 1.93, 1.16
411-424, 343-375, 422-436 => 3.2 yr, 1.94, 0.846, 0.964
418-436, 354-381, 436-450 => 8.2 yr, 1.94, 0.939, 1.67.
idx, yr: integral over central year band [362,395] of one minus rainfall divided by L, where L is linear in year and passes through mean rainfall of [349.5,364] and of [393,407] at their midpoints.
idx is -4.3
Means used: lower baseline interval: 1.94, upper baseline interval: 1.44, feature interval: 1.9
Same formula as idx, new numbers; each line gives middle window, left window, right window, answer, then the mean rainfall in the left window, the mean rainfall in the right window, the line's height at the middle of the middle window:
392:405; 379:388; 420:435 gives 0.5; 1.92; 0.939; 1.59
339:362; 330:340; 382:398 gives -0.6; 1.93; 1.81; 1.9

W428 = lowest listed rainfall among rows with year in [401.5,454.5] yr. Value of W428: 0.793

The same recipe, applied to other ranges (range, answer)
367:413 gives 0.815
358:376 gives 1.78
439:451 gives 1.48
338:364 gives 1.83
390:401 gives 1.46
